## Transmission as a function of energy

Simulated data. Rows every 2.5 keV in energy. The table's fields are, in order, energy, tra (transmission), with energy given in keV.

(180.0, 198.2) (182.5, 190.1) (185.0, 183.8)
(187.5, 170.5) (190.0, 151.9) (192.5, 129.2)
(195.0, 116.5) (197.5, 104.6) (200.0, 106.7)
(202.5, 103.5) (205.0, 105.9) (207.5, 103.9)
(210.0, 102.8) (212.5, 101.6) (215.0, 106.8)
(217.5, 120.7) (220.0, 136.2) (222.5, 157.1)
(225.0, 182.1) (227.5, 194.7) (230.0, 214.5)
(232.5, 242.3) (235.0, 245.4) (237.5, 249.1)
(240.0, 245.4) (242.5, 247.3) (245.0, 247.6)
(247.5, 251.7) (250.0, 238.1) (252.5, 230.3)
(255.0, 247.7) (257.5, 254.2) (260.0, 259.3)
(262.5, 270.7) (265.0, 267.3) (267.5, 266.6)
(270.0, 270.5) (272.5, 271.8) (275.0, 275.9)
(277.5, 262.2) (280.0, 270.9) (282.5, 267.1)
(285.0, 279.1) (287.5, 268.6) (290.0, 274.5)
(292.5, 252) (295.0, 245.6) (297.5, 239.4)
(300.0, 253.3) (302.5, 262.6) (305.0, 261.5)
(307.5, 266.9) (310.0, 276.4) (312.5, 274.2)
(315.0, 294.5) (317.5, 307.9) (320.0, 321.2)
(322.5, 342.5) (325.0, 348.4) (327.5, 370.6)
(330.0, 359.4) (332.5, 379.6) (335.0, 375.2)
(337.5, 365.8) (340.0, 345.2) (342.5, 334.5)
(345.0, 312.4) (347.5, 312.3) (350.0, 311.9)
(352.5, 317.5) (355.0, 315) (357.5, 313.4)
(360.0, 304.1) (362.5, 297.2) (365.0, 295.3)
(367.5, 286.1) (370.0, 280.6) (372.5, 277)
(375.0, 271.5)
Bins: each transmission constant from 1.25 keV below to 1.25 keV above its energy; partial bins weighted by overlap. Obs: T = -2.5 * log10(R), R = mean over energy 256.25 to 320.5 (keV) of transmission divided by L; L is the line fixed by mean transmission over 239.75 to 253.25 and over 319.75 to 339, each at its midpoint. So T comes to 0.12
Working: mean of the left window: 244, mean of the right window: 360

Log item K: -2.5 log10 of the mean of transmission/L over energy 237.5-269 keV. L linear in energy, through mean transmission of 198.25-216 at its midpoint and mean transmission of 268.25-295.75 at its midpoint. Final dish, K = -0.23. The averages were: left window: 104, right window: 267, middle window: 252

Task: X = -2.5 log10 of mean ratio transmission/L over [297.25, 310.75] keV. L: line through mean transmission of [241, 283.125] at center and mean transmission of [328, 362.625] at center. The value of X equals 0.14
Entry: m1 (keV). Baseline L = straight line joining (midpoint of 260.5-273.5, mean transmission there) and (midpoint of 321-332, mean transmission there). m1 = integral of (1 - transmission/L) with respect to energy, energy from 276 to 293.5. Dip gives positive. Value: 1.6 keV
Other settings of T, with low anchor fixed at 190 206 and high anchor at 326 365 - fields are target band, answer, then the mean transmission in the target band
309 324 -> -0.05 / 304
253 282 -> -0.21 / 264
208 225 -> 0.15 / 125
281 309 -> -0.02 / 261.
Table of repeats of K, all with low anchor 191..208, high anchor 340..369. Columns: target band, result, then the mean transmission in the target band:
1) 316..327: -0.232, 332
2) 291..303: -0.062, 250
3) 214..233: -0.168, 167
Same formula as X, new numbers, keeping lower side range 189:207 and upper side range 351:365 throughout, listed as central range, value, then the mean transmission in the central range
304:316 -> -0.10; 275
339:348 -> -0.13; 327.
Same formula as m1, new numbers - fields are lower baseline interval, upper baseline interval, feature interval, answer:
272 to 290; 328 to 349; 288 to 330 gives 2.85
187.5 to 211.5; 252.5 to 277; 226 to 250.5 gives -4.06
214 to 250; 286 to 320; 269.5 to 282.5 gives -1.33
